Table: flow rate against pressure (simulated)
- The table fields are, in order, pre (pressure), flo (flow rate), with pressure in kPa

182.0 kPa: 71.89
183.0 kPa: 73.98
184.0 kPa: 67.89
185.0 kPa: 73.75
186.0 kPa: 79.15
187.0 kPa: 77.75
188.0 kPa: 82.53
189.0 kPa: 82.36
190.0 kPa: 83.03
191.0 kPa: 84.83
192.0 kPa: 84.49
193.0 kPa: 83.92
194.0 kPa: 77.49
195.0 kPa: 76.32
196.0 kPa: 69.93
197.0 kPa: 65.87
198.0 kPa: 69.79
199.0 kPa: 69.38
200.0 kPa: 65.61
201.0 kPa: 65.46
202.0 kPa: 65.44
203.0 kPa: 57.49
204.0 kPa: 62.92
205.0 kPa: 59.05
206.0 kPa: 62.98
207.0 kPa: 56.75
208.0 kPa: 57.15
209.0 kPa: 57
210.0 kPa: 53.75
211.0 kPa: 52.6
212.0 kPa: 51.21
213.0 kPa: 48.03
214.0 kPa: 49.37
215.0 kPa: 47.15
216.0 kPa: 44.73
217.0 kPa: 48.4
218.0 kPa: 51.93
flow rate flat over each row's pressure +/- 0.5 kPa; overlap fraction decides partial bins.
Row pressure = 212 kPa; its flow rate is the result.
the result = 51.21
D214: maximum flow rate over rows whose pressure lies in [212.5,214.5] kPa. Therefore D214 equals 49.37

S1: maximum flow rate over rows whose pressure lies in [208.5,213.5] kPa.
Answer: 57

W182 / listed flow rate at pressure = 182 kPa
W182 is 71.89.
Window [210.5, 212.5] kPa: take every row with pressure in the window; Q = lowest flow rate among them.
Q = 51.21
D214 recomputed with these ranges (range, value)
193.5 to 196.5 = 77.49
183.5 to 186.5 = 79.15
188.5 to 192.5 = 84.83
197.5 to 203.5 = 69.79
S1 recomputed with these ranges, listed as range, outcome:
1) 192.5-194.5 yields 83.92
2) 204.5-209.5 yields 62.98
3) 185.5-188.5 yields 82.53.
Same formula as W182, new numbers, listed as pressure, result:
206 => 62.98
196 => 69.93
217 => 48.4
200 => 65.61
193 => 83.92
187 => 77.75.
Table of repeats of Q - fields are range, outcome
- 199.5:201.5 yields 65.46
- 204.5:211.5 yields 52.6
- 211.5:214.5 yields 48.03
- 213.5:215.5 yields 47.15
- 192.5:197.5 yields 65.87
